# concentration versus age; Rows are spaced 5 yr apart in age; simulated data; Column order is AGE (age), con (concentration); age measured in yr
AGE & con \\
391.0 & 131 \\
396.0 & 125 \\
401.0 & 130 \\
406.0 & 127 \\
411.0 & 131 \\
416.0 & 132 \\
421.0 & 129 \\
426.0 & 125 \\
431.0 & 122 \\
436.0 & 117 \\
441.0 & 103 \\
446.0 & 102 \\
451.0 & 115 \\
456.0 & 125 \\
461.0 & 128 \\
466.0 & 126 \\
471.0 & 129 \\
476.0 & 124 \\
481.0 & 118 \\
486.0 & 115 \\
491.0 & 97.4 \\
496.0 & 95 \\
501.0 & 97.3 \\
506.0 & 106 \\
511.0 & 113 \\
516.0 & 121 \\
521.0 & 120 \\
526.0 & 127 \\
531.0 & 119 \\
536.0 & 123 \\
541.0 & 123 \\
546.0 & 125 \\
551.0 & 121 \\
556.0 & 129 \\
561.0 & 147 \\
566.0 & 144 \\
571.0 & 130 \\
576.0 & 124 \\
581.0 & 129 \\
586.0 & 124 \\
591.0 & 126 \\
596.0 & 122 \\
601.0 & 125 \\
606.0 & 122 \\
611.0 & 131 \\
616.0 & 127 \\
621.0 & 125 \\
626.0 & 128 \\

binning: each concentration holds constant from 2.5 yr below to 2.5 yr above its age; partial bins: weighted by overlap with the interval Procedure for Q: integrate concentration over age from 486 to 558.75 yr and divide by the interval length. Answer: 116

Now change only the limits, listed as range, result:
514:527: 122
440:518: 114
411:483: 121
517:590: 127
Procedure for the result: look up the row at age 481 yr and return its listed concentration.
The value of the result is 118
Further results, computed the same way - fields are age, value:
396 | 125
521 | 120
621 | 125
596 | 122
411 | 131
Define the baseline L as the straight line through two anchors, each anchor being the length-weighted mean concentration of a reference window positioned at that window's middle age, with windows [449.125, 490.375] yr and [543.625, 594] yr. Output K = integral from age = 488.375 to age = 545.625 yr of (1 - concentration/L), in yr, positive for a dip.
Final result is 5.58 yr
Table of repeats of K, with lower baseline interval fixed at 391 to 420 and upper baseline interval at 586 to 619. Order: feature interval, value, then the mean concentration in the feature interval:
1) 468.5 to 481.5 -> 0.33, 125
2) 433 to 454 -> 3.03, 110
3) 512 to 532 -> 0.89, 121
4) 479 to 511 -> 5.58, 105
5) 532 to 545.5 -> 0.40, 123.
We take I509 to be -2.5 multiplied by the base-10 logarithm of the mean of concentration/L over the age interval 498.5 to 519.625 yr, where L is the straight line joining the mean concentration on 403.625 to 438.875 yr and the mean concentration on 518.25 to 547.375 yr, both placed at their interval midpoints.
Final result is 0.13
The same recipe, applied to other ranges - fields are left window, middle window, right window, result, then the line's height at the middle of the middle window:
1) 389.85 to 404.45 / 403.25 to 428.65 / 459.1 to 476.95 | -0.01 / 128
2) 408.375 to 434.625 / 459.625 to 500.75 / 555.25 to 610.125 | 0.11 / 128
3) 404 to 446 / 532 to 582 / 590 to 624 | -0.04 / 124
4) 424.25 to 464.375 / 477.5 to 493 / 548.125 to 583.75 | 0.10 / 122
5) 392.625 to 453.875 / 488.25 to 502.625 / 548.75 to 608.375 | 0.28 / 125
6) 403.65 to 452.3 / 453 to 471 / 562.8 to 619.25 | -0.04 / 122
